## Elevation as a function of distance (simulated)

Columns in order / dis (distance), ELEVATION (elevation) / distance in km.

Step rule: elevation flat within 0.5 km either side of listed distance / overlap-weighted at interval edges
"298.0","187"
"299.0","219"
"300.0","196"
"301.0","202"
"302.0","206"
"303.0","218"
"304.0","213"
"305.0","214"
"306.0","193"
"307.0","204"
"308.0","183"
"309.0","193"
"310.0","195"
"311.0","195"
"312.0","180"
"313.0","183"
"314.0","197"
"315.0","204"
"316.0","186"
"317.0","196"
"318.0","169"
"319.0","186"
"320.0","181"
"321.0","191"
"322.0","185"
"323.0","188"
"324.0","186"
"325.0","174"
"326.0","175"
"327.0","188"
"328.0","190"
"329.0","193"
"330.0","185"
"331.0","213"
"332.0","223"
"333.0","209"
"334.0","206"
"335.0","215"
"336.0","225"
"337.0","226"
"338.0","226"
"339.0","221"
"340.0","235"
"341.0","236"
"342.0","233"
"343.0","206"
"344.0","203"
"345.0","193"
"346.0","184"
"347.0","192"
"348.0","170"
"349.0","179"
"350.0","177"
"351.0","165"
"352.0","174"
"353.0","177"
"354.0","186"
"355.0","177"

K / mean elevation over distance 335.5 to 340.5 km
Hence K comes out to 227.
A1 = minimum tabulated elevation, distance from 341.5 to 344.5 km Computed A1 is 203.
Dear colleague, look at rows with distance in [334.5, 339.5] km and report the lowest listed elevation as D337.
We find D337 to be 215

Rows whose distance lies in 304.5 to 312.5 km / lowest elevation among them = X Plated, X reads 180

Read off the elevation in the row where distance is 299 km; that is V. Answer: 219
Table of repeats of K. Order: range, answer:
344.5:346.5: 188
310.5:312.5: 188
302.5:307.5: 208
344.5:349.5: 184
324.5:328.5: 182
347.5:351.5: 173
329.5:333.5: 208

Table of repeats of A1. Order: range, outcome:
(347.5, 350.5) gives 170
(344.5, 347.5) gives 184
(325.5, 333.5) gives 175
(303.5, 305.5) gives 213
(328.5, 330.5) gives 185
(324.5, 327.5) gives 174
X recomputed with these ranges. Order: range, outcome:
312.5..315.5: 183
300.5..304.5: 202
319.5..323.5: 181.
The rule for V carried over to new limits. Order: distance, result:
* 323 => 188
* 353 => 177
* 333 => 209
